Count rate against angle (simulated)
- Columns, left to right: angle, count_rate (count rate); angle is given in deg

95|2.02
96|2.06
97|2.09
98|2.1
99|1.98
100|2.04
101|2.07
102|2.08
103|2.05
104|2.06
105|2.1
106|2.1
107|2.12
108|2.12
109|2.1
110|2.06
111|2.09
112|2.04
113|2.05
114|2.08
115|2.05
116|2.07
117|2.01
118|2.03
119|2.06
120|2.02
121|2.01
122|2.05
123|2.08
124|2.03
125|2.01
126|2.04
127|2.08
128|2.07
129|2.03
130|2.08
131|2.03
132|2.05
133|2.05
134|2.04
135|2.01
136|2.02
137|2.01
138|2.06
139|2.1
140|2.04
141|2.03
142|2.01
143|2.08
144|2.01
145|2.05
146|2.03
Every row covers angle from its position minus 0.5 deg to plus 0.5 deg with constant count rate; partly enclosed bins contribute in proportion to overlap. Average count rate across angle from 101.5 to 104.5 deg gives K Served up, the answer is 2.06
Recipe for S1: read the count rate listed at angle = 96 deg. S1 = 2.06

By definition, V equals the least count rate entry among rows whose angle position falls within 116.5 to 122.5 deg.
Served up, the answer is 2.01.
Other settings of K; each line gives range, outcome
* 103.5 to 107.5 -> 2.09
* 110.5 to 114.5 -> 2.06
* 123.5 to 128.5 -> 2.05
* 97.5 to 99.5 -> 2.04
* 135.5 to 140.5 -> 2.05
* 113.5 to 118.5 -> 2.05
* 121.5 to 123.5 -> 2.06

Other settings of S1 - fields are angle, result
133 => 2.05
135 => 2.01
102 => 2.08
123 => 2.08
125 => 2.01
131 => 2.03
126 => 2.04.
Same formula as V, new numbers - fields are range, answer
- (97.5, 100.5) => 1.98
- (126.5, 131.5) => 2.03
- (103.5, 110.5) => 2.06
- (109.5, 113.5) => 2.04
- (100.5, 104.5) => 2.05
